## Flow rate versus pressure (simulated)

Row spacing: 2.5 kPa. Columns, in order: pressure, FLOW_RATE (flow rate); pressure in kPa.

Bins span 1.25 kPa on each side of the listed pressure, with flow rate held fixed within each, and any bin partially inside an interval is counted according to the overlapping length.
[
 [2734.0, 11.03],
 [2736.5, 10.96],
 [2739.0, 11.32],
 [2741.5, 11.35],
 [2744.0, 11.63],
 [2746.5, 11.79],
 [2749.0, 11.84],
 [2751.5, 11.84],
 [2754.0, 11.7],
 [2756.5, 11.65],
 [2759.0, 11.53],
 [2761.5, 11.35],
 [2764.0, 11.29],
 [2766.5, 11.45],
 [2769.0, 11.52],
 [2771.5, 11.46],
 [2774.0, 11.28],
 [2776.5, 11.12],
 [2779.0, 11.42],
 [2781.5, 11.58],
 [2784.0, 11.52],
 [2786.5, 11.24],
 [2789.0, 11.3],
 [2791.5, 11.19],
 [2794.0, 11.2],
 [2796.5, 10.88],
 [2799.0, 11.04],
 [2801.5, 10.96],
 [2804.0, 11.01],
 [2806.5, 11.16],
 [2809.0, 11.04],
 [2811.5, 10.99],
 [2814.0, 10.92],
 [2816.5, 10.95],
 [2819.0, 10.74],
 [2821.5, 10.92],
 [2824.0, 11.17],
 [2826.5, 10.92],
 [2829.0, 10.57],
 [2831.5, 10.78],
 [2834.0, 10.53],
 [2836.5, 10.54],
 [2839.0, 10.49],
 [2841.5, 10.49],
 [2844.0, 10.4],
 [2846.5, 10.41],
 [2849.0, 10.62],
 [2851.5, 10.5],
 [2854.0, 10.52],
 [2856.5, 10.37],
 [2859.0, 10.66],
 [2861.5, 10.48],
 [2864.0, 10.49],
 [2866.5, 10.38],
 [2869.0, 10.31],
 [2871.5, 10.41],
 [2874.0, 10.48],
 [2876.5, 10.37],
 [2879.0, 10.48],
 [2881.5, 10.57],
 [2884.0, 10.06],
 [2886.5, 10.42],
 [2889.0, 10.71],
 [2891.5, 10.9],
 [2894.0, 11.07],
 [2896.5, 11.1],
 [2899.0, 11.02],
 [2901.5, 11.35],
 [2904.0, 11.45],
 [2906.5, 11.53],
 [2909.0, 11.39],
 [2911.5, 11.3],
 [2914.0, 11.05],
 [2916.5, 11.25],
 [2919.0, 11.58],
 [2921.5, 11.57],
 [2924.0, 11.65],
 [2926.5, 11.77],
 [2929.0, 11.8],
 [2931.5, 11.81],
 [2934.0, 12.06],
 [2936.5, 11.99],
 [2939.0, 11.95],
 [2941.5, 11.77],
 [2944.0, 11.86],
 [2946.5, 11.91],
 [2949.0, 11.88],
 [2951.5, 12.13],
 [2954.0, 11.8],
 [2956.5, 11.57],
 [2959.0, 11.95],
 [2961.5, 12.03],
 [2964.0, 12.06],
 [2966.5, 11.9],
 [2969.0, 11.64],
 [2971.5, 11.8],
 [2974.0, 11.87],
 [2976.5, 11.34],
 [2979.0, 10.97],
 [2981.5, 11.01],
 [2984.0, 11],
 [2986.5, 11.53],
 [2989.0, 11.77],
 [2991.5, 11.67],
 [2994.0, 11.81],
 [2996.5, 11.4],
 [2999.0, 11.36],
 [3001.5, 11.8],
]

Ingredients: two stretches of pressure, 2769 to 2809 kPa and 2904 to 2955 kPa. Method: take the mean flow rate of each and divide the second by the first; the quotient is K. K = 1.04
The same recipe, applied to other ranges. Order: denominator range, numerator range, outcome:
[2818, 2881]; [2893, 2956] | 1.10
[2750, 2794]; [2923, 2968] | 1.04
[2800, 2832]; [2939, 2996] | 1.07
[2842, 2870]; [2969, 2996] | 1.10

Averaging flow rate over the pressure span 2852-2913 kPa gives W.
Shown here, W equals 10.7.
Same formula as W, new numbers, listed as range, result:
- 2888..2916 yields 11.2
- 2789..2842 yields 10.9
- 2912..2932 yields 11.5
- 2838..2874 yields 10.5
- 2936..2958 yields 11.9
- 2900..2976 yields 11.7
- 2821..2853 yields 10.6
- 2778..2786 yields 11.5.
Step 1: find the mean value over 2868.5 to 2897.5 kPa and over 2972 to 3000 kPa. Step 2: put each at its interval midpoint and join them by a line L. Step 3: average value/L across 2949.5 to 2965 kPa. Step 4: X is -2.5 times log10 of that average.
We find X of -0.07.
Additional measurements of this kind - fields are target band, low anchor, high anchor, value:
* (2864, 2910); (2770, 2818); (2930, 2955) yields 0.085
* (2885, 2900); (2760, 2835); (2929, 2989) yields 0.061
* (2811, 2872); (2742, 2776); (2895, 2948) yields 0.092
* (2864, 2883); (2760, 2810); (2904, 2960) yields 0.108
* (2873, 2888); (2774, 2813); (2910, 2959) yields 0.111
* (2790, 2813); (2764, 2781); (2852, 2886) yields 0.004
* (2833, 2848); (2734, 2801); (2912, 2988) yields 0.102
